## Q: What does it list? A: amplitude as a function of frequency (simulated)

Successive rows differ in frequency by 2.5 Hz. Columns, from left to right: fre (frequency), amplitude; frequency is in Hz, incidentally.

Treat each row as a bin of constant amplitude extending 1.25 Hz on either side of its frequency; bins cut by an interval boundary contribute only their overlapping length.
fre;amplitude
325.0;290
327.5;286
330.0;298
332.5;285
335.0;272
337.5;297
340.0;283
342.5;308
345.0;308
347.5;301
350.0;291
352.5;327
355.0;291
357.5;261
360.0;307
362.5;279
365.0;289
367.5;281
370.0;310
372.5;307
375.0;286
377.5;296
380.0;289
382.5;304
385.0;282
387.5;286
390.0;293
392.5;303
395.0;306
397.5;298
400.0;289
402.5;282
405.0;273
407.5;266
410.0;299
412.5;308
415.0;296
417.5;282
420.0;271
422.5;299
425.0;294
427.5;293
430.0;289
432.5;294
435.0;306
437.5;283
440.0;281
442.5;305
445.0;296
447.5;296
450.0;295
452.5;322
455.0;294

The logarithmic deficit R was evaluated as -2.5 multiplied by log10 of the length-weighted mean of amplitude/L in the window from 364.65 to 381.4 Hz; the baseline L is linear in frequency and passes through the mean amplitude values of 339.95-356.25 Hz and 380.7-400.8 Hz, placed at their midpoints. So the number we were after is 0.014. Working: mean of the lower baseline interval 303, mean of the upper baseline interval 295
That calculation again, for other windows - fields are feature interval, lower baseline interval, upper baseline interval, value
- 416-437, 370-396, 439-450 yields 0.02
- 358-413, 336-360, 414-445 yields 0.01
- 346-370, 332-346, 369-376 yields 0.02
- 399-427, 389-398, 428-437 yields 0.04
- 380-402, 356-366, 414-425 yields -0.03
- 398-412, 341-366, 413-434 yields 0.03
